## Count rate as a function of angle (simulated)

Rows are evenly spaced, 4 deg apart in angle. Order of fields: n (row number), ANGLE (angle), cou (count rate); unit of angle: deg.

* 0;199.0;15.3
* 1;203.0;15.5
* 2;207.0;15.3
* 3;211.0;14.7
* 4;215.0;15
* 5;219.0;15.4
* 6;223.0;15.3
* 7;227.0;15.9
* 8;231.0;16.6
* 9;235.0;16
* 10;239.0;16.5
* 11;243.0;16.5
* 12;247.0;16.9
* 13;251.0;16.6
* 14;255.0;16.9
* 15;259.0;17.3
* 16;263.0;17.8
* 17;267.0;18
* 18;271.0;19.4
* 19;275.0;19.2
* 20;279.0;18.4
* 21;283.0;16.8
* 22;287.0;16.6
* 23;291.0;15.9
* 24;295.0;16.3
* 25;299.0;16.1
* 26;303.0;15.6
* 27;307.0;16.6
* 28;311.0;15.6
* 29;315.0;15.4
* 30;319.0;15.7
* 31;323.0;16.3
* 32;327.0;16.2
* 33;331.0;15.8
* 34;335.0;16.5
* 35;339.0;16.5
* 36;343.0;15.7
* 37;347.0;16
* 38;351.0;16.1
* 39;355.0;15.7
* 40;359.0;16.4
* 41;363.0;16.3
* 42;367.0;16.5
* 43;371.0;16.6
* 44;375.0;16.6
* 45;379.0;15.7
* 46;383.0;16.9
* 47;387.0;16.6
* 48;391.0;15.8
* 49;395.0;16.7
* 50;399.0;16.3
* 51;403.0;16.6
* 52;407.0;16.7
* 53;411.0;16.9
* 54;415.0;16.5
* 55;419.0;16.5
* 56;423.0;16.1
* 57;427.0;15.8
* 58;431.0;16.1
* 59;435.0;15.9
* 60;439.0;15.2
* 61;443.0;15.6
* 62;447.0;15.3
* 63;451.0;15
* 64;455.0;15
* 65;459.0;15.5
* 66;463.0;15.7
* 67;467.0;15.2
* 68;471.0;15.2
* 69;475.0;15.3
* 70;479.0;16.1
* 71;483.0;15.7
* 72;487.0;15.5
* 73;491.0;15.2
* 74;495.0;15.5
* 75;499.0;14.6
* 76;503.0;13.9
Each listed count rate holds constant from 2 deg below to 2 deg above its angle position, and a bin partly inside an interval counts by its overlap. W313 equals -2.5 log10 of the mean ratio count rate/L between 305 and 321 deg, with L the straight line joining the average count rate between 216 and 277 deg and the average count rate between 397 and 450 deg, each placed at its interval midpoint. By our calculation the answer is 0.05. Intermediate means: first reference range 16.9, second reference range 16.1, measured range 15.8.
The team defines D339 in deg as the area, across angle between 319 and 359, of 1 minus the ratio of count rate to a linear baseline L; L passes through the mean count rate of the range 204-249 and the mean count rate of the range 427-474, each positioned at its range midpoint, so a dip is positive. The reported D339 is -1.2 deg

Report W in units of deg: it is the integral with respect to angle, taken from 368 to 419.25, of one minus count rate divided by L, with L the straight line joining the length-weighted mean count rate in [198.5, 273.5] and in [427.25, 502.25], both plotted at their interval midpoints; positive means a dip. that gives -2.5 deg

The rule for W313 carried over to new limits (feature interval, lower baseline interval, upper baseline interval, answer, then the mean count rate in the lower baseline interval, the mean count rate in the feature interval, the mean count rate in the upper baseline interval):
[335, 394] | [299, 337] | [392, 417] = 0.00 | 16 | 16.3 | 16.6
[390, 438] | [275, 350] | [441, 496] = -0.04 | 16.3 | 16.3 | 15.4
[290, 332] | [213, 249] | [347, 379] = 0.01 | 16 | 16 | 16.3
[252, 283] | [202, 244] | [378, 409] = -0.14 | 15.7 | 18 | 16.4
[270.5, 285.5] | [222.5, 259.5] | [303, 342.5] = -0.13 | 16.5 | 18.3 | 16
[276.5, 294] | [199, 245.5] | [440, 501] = -0.09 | 15.7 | 17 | 15.4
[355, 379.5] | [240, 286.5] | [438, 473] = 0.00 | 17.6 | 16.3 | 15.3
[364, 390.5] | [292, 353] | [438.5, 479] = -0.05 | 16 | 16.4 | 15.3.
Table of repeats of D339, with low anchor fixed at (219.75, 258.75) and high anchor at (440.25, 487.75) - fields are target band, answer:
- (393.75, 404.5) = -0.6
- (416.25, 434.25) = -0.6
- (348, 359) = -0.1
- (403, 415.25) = -0.8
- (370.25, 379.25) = -0.3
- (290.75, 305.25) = 0.1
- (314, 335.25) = 0.1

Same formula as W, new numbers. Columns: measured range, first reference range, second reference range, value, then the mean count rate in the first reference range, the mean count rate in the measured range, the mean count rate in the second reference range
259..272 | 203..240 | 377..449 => -2.0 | 15.6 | 18.2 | 16.2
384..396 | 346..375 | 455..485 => -0.2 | 16.3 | 16.4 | 15.5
